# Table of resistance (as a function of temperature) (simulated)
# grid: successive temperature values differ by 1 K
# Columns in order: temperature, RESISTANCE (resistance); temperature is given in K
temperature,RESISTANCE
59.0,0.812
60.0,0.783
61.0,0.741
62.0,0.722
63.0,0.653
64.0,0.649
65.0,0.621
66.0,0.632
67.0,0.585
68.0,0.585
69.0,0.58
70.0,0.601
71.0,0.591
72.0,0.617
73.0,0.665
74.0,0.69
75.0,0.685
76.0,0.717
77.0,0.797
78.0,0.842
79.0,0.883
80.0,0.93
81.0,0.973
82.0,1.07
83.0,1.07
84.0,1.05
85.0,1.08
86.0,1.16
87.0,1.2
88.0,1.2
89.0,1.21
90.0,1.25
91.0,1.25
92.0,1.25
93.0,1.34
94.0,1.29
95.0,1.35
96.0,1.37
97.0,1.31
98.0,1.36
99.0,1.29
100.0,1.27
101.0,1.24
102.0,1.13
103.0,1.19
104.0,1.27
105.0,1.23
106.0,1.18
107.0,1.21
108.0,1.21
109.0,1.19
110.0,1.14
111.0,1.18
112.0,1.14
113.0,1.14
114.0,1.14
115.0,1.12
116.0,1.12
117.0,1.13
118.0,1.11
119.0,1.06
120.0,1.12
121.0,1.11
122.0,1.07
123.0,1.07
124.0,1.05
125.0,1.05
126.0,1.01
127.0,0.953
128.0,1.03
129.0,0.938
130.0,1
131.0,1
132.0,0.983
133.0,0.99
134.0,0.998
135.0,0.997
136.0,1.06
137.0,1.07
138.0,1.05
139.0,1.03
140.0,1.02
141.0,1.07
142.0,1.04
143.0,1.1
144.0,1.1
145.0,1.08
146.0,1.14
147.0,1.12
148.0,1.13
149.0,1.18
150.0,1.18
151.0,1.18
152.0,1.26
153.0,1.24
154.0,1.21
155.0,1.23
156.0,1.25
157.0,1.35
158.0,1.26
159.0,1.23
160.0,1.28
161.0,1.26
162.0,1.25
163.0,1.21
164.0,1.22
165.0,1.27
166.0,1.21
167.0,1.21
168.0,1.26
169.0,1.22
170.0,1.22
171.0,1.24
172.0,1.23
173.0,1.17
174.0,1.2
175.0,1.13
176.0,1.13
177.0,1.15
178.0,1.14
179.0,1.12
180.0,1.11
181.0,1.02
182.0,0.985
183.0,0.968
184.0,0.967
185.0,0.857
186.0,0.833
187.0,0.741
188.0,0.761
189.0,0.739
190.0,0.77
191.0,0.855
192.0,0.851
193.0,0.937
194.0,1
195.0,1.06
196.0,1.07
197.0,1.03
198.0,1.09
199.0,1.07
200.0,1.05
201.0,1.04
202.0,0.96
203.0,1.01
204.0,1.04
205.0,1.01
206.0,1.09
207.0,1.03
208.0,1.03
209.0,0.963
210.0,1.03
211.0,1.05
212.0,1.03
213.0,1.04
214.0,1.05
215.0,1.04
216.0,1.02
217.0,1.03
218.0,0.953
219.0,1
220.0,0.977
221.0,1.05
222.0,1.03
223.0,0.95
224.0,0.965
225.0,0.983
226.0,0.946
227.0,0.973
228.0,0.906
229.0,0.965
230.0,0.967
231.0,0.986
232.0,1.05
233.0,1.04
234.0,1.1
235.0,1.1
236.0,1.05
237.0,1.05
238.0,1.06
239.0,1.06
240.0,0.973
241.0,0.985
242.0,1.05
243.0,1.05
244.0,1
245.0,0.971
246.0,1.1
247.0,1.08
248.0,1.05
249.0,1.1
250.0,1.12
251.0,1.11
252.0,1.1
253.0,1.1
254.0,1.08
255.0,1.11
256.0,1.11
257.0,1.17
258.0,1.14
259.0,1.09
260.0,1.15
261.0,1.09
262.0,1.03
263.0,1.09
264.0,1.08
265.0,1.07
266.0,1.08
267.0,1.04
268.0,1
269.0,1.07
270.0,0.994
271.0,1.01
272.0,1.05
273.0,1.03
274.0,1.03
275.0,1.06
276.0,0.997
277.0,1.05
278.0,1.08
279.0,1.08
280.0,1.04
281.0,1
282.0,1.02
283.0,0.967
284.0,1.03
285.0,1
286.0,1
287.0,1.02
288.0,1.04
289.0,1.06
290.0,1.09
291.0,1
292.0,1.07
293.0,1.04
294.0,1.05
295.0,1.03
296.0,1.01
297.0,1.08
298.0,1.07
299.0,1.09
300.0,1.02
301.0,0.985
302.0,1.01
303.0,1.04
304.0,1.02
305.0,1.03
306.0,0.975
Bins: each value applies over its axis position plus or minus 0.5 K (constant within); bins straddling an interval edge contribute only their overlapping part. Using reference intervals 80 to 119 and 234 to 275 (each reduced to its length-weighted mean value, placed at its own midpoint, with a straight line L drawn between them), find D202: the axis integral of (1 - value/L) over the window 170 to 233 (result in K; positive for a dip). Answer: 5.65 K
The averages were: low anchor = 1.19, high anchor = 1.07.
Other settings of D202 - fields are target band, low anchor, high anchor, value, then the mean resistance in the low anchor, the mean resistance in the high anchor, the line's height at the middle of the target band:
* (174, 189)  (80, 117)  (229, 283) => 1.74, 1.19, 1.06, 1.12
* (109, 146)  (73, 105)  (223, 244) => 0.73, 1.11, 1.01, 1.09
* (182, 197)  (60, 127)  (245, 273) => 2.30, 1.02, 1.08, 1.06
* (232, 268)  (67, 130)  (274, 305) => -1.11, 1.06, 1.03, 1.04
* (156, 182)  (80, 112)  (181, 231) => -3.64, 1.2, 0.975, 1.05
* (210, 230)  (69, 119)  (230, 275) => 1.30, 1.09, 1.06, 1.07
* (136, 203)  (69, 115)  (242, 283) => -1.36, 1.08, 1.06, 1.07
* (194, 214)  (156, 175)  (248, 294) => 2.31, 1.24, 1.06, 1.17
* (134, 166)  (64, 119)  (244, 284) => -3.43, 1.04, 1.06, 1.05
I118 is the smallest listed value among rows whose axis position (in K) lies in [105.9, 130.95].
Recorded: 0.938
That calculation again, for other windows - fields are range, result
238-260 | 0.971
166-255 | 0.739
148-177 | 1.13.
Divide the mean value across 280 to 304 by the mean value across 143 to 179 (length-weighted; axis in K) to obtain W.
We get 0.9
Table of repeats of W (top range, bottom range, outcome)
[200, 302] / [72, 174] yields 0.92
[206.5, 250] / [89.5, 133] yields 0.88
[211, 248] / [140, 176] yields 0.85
